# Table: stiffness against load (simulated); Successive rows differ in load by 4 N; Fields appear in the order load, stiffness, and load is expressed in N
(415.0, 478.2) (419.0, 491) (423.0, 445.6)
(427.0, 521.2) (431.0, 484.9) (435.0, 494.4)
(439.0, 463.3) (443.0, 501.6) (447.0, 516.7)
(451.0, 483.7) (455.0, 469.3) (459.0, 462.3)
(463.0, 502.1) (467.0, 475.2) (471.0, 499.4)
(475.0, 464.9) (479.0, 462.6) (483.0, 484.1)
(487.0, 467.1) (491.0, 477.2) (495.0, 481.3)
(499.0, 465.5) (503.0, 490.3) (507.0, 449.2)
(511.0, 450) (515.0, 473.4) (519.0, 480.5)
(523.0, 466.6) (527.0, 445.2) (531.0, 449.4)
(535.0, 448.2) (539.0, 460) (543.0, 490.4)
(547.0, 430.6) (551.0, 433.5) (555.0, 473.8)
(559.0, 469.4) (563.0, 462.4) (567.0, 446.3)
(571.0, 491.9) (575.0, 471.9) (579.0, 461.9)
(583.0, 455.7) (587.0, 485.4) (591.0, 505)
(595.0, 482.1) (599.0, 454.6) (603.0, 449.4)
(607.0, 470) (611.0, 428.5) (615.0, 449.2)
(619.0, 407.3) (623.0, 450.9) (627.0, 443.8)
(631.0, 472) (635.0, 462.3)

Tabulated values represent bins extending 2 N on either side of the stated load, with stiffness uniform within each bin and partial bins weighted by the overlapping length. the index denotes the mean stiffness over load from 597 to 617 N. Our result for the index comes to 450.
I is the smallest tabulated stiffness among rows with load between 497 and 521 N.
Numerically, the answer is 449.2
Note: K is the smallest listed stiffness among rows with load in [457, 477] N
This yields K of 462.3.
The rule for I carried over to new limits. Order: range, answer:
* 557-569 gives 446.3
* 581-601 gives 454.6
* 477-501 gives 462.6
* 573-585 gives 455.7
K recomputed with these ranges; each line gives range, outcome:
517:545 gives 445.2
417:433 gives 445.6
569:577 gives 471.9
